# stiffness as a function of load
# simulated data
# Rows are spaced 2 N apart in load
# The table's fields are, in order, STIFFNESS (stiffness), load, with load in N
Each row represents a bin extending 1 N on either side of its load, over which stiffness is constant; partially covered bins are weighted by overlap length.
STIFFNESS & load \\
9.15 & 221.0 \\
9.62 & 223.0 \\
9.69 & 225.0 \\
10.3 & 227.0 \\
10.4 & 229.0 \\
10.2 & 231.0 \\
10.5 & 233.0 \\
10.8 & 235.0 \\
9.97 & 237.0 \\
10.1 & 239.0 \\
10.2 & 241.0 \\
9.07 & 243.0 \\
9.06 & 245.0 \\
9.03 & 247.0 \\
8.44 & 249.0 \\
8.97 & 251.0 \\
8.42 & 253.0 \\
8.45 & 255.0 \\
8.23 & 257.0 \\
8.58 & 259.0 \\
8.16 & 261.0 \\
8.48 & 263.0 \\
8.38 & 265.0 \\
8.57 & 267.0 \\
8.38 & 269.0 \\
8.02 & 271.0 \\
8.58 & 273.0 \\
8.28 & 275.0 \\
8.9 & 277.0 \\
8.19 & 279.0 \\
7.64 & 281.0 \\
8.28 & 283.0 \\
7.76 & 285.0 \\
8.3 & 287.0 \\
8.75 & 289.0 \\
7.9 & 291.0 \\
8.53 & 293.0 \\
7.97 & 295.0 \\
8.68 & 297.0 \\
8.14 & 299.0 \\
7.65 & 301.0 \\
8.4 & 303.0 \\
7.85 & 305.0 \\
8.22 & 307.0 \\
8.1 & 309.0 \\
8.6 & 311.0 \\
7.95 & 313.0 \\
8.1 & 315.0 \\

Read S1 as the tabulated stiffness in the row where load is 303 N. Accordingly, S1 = 8.4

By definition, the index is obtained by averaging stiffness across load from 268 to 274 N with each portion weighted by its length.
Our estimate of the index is 8.33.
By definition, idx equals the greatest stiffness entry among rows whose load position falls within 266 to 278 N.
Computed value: 8.9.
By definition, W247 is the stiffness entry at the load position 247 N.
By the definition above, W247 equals 9.03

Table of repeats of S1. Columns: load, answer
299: 8.14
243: 9.07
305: 7.85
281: 7.64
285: 7.76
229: 10.4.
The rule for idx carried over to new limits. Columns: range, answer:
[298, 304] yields 8.4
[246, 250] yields 9.03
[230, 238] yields 10.8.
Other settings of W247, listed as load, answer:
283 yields 8.28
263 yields 8.48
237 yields 9.97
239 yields 10.1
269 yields 8.38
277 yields 8.9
